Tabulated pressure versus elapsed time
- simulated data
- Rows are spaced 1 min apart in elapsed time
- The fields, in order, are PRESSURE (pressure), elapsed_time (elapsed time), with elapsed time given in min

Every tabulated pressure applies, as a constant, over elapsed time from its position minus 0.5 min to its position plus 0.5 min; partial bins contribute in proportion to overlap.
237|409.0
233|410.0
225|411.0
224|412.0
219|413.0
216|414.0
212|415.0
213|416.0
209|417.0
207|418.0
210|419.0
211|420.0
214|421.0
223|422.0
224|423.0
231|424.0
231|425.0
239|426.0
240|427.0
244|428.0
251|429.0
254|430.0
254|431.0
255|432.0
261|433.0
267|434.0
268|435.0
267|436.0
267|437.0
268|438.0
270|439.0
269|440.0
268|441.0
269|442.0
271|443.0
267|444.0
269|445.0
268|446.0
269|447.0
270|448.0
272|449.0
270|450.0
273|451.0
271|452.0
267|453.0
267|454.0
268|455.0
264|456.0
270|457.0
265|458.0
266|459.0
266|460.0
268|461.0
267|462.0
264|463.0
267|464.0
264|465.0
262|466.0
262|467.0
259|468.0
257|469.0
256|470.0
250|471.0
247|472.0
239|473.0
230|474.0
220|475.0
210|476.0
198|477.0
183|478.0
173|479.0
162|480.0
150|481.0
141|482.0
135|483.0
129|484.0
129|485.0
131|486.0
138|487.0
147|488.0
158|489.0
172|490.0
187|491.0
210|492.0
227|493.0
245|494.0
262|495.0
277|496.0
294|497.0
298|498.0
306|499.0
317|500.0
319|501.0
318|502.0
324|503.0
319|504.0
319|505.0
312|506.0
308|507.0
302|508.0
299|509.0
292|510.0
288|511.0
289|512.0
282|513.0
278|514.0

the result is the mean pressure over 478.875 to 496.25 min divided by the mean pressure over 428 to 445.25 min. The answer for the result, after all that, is 0.66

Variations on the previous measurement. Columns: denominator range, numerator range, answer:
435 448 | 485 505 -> 0.91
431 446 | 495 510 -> 1.15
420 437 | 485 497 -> 0.81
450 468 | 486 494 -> 0.67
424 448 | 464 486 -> 0.80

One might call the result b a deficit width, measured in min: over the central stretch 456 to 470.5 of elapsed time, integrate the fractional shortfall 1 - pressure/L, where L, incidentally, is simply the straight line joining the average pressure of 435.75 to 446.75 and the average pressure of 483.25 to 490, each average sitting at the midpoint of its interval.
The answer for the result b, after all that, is -4.05 min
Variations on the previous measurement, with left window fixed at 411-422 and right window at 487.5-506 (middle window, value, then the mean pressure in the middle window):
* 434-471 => -4.8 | 267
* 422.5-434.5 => -1.3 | 246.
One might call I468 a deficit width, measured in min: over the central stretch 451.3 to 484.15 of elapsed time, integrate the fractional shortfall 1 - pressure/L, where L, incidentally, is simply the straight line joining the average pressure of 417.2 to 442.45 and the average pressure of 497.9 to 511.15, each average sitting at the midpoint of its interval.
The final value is 5.0 min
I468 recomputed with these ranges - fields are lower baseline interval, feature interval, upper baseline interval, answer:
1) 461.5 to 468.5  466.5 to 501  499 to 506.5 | 9.14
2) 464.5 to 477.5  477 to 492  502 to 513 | 6.19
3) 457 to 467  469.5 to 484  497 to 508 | 4.35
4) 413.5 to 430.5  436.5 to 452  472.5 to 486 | -4.80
